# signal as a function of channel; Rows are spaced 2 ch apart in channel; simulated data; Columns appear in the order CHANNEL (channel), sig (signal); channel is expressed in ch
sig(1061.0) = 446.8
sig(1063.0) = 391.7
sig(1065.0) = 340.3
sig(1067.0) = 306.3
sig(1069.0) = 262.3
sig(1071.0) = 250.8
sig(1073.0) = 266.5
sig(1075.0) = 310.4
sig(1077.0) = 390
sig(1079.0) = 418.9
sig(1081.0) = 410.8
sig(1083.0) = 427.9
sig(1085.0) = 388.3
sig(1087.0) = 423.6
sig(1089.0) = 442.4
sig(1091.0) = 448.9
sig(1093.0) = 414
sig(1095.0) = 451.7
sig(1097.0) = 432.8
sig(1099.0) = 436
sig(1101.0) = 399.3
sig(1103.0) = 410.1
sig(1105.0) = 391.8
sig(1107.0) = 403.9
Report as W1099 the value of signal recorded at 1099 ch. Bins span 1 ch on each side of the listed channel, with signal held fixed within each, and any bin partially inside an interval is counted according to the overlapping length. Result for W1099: 436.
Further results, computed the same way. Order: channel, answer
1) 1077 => 390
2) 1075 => 310.4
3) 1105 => 391.8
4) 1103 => 410.1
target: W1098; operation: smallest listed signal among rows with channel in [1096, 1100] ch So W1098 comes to 432.8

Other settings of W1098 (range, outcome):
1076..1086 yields 388.3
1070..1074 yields 250.8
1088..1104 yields 399.3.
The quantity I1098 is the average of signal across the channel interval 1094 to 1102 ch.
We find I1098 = 430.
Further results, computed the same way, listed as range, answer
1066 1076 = 279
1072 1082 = 359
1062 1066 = 366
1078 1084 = 419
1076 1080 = 404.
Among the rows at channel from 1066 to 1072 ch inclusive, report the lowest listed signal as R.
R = 250.8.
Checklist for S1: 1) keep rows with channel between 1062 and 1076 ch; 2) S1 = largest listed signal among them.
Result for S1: 391.7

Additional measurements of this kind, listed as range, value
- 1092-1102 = 451.7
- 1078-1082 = 418.9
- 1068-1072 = 262.3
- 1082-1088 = 427.9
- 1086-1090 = 442.4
